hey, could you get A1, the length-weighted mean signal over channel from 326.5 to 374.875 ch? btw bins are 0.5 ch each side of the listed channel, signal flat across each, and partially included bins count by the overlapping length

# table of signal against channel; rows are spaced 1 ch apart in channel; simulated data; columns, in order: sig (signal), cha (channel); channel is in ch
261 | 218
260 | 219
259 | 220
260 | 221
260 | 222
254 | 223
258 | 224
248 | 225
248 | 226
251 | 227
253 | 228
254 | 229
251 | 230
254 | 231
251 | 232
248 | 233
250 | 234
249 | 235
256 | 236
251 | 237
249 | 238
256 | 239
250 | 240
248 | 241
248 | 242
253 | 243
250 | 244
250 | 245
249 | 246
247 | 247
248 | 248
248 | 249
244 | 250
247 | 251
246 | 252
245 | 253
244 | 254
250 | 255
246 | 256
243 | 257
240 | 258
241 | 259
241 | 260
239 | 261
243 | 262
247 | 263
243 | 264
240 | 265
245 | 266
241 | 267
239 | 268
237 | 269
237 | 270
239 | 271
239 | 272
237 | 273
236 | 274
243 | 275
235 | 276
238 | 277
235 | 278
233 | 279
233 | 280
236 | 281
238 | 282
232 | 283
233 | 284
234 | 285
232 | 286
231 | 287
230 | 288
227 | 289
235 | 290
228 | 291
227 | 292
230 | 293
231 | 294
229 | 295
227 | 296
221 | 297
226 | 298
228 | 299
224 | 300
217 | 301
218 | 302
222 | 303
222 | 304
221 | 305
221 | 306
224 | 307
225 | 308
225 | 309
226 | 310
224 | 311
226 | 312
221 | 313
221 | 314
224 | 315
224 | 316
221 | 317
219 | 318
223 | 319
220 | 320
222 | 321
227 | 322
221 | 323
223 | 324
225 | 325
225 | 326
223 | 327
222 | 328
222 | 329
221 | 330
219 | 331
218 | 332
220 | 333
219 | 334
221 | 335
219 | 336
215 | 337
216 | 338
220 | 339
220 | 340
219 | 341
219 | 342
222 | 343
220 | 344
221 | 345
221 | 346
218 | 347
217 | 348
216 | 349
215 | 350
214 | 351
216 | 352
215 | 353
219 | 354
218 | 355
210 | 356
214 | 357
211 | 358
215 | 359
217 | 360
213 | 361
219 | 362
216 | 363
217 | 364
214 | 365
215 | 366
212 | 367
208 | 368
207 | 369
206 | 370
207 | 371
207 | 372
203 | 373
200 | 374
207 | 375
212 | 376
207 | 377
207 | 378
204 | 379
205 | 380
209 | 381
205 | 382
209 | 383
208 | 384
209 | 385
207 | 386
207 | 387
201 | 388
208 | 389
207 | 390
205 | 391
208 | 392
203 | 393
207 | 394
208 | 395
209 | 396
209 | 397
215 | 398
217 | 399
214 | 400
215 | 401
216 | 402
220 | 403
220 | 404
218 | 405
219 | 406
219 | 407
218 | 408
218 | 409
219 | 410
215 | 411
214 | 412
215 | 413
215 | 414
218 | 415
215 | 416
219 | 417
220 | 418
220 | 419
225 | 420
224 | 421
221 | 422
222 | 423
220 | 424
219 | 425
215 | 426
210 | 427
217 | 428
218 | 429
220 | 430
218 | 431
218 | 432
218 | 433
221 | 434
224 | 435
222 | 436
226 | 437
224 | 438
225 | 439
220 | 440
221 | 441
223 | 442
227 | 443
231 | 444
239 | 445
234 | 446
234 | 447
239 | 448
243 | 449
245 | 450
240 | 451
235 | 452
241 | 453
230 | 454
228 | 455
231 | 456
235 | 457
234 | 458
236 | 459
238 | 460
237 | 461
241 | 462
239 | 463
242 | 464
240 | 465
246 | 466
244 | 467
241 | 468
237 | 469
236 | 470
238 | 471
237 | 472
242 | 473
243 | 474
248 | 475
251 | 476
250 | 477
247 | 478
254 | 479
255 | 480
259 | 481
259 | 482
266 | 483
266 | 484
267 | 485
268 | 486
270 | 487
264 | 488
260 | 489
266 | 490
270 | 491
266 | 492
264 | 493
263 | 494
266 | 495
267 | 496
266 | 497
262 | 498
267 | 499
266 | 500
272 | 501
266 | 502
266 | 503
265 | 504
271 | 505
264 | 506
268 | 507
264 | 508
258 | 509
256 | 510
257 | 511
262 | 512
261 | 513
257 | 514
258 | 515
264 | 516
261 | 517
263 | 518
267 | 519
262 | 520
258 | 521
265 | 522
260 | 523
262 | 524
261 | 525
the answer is 216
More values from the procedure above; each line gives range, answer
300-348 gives 221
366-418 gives 211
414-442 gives 220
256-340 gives 229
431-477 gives 234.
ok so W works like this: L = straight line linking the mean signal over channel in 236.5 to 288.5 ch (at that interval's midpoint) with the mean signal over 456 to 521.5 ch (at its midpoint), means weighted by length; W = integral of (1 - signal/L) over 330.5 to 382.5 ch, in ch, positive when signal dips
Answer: 7.1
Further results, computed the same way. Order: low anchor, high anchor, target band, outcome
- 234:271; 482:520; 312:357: 5.7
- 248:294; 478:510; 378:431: 8.4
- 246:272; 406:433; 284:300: 0.6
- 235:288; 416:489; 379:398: 2.5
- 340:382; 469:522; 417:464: 2.6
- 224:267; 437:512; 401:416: 1.9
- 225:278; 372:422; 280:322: 1.5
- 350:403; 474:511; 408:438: 1.6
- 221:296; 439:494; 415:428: 1.3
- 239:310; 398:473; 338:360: 1.4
